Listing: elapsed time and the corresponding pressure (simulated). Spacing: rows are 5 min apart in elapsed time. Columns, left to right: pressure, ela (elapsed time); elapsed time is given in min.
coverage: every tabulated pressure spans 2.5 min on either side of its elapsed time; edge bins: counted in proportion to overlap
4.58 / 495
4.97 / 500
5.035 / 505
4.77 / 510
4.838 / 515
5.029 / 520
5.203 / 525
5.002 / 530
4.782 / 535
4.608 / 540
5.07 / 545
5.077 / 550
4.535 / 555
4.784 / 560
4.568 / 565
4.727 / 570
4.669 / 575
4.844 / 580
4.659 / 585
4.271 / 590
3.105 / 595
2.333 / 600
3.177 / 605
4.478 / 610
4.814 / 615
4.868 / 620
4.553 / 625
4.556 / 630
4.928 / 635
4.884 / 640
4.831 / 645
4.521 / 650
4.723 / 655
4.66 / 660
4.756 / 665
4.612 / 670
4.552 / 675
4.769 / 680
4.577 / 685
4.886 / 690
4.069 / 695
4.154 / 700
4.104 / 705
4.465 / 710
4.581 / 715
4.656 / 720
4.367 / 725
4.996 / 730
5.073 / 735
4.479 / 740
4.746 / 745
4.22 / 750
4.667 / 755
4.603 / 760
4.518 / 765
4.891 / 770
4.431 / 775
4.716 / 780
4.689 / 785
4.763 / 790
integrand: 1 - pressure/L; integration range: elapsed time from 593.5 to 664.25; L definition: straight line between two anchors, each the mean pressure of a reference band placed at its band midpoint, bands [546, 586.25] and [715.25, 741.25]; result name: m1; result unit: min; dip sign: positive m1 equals 5.82 min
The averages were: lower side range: 4.75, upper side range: 4.71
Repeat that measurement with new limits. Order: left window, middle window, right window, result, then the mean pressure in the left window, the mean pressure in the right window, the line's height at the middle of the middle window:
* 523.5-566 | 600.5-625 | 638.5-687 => 2.89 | 4.85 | 4.69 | 4.75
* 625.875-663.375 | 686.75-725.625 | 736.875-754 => 1.54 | 4.72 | 4.52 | 4.6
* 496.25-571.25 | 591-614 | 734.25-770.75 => 6.47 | 4.86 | 4.62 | 4.79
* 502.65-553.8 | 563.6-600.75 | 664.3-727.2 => 4.46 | 4.93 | 4.5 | 4.79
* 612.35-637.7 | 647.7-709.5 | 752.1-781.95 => 2.25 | 4.74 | 4.63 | 4.7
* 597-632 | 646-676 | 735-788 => -2.77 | 4.09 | 4.62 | 4.26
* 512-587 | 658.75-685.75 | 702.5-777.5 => 0.07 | 4.83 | 4.59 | 4.67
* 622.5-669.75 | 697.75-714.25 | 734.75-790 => 1.37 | 4.71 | 4.63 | 4.67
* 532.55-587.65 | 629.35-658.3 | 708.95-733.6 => -0.33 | 4.76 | 4.64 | 4.7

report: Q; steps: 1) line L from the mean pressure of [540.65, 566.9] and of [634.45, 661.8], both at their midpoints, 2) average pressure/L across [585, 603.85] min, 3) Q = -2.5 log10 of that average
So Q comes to 0.36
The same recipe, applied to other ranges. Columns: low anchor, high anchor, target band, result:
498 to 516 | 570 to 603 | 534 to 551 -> -0.08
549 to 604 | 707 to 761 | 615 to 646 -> -0.09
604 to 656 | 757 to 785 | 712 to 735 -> -0.01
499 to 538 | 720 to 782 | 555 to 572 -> 0.05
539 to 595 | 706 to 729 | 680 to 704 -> 0.03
